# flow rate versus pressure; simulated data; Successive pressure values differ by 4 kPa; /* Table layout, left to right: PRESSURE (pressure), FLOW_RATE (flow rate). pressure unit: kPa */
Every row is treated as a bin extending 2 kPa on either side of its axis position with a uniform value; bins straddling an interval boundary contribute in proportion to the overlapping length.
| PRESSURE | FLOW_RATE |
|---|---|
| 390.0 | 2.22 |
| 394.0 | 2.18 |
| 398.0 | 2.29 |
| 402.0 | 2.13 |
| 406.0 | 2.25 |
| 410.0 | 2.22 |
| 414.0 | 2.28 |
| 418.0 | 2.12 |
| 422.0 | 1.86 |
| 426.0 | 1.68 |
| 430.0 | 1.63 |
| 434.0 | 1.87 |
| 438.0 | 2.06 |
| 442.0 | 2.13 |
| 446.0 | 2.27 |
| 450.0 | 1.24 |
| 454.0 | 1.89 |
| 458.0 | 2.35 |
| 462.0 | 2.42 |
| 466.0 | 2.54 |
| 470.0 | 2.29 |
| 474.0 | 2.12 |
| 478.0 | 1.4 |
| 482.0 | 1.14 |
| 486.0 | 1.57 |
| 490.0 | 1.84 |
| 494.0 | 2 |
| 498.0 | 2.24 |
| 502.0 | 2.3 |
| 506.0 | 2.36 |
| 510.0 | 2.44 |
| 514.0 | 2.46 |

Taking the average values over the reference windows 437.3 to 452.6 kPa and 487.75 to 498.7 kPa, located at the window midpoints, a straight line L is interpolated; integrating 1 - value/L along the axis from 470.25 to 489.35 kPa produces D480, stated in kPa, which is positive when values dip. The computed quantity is 3.1 kPa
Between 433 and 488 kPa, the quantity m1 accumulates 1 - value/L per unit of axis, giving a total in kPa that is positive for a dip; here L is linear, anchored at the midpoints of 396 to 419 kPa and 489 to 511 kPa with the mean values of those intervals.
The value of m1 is 6.4 kPa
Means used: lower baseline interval 2.22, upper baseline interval 2.2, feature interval 1.95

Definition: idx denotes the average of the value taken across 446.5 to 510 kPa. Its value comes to 2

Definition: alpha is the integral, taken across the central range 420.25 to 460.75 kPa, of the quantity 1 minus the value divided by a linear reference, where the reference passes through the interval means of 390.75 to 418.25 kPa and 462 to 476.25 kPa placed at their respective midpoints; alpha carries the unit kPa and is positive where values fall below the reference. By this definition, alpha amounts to 6.5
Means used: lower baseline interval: 2.22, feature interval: 1.91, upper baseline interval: 2.32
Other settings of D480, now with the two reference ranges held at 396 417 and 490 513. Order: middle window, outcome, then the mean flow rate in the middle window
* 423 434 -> 2.56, 1.71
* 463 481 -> 1.47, 2.05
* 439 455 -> 2.44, 1.89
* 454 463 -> -0.15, 2.27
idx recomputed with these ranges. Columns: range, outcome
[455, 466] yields 2.37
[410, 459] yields 1.95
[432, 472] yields 2.11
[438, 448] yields 2.17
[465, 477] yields 2.22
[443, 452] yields 1.8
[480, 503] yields 1.83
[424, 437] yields 1.75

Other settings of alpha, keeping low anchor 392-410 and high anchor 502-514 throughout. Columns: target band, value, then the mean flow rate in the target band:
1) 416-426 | 1.42 kPa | 1.93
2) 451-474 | 0.80 kPa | 2.24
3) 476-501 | 6.78 kPa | 1.72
